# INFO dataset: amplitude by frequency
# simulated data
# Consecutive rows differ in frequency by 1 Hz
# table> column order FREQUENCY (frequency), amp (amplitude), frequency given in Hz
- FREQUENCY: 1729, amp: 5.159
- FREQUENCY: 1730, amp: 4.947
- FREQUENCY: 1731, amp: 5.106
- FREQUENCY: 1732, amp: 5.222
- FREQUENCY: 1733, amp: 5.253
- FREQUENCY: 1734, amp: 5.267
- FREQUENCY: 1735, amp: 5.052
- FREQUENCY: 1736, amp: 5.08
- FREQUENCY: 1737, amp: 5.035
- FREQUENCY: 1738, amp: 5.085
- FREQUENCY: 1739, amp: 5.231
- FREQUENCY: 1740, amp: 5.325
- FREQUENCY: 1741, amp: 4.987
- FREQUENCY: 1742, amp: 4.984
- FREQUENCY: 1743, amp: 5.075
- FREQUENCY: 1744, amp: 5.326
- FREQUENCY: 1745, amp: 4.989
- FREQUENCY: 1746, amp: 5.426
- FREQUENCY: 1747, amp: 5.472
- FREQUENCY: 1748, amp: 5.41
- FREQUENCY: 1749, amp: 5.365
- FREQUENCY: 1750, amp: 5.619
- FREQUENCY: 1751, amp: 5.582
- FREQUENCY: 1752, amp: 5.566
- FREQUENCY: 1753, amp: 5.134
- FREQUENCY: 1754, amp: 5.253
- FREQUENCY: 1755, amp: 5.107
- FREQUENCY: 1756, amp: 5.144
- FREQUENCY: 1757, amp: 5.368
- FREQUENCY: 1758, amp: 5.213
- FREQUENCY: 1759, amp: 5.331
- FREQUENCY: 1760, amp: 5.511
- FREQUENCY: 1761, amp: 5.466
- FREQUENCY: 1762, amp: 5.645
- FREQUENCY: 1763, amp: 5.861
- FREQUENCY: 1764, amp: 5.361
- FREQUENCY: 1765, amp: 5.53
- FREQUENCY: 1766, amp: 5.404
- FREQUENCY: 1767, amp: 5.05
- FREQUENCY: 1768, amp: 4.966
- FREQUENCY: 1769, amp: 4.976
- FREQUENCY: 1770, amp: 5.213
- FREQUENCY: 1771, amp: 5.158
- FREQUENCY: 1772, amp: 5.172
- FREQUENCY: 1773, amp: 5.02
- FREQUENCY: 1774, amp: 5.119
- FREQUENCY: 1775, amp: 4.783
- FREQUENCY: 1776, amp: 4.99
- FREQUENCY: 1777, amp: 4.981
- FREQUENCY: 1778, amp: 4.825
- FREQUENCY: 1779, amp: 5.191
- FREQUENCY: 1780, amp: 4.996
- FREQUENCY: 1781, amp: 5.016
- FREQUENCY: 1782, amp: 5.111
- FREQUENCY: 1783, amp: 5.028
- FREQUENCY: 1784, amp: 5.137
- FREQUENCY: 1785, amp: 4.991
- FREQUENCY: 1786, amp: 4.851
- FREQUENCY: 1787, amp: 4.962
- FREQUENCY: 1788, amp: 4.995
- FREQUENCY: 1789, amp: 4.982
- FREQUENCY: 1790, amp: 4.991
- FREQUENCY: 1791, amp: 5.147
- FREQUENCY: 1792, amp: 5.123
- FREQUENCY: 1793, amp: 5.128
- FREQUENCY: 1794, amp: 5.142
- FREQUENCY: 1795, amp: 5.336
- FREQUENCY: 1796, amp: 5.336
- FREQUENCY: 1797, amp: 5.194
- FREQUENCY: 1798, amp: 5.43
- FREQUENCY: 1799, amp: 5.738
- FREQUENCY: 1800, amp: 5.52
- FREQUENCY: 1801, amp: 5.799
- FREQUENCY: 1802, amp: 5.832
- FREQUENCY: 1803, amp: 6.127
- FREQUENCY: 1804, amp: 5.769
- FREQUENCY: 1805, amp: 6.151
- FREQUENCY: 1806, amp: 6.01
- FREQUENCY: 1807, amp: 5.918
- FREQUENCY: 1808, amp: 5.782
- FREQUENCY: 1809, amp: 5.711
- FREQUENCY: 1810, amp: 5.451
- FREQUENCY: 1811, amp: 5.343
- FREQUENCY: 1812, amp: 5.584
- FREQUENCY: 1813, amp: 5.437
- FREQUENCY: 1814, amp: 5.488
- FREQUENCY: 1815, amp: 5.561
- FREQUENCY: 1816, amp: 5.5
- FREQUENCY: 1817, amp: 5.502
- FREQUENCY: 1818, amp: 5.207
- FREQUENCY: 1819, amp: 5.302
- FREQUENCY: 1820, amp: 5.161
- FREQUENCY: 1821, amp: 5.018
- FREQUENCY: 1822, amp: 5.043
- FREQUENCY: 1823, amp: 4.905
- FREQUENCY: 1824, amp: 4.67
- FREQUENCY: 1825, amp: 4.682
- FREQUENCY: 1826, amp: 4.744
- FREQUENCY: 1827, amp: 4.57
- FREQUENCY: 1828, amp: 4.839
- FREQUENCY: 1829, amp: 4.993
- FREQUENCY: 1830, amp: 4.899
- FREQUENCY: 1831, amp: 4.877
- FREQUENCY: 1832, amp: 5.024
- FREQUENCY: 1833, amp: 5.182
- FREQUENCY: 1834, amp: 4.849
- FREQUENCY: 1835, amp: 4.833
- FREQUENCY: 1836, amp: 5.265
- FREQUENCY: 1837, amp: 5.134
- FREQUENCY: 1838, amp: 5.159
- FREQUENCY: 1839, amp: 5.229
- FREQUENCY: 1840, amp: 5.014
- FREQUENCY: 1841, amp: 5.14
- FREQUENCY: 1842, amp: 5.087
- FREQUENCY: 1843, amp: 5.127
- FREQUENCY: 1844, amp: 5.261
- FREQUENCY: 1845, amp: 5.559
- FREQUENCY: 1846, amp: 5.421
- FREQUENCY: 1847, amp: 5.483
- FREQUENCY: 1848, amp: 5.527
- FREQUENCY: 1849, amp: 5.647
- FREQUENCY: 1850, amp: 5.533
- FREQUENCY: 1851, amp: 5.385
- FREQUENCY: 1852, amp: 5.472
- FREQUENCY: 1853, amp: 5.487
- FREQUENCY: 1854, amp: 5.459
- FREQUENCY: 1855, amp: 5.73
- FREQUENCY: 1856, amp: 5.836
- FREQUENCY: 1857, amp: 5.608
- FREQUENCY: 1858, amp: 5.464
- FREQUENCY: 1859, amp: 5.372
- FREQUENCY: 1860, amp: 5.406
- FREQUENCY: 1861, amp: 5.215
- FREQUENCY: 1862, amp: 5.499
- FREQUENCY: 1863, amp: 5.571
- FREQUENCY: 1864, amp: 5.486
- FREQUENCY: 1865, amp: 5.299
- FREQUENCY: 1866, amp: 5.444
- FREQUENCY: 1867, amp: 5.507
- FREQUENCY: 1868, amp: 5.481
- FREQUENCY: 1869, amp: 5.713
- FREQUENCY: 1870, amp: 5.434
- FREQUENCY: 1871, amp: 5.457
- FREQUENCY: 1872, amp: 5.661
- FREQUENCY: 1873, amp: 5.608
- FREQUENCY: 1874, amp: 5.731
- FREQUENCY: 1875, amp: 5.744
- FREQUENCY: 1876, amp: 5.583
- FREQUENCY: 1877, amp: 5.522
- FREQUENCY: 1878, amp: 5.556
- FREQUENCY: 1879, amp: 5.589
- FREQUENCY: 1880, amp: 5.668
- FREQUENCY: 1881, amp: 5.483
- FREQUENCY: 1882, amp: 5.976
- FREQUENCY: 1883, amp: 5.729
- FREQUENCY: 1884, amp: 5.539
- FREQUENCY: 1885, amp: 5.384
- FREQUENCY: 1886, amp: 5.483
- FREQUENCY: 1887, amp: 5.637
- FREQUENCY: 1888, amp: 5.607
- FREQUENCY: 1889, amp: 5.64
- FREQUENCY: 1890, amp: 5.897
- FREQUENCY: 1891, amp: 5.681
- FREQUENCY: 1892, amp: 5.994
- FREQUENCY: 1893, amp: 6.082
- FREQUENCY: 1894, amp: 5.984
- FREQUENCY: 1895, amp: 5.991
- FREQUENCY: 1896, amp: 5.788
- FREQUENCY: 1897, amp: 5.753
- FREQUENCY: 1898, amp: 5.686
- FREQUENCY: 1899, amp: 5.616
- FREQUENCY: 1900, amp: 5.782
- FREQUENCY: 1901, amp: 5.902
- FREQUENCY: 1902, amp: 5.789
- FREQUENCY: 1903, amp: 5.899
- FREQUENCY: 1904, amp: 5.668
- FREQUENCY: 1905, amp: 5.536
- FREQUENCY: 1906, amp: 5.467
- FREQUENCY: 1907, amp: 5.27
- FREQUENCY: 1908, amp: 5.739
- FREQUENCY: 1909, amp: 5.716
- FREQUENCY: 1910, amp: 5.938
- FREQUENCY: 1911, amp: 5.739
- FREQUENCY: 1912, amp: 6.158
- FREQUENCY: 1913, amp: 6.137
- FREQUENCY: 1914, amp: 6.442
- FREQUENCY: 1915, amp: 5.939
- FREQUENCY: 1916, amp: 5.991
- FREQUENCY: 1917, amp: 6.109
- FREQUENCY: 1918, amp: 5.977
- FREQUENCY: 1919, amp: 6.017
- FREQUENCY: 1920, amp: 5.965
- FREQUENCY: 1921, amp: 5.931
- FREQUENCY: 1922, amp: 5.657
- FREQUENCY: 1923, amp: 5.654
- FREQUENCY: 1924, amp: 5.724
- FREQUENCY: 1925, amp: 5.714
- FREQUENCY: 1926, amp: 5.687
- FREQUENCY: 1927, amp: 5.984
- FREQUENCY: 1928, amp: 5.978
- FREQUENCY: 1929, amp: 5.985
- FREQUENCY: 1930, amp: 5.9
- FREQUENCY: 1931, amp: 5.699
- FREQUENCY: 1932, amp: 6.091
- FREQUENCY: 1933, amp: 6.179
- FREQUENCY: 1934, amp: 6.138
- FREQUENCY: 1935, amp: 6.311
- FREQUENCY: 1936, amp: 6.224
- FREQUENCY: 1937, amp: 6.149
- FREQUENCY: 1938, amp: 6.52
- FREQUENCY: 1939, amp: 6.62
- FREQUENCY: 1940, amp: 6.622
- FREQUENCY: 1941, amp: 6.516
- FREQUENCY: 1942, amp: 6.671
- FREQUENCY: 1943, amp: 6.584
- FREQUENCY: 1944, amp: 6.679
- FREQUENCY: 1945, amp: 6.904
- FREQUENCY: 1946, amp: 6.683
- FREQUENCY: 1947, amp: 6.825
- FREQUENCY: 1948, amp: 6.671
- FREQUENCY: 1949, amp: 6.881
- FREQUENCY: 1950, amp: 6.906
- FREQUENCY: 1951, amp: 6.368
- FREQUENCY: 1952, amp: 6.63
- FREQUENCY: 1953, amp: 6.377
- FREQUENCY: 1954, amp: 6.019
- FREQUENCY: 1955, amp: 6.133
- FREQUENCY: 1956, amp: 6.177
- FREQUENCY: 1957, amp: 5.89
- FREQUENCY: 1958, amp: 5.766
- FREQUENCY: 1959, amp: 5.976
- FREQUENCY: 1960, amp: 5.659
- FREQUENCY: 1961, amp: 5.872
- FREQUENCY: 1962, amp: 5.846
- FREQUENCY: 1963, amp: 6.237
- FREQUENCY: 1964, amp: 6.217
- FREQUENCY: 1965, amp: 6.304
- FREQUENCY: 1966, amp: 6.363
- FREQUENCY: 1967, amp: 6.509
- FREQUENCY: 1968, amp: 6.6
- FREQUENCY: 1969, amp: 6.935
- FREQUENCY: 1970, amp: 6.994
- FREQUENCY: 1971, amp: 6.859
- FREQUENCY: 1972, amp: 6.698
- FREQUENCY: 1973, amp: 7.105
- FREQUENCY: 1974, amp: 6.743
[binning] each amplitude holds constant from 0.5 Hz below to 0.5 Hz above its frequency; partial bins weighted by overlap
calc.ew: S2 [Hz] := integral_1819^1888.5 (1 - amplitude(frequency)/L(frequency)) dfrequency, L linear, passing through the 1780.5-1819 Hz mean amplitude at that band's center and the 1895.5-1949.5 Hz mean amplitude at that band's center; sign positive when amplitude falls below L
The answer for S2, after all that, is 4.3 Hz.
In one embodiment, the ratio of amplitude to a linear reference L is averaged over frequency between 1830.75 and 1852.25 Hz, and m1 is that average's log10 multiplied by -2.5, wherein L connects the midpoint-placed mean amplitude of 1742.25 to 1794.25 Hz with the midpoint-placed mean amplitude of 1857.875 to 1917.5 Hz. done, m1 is 0.05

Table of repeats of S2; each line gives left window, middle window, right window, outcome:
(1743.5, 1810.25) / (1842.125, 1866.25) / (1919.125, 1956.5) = 1.28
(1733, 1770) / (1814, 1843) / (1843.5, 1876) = 2.08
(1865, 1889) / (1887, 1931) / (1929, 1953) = 1.32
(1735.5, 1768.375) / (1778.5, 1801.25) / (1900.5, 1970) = 1.26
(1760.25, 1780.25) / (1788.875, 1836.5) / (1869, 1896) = 0.69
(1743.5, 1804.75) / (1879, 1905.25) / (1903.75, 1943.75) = 0.54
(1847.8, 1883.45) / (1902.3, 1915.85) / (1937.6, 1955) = 0.66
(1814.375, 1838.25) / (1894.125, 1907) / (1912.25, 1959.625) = 0.23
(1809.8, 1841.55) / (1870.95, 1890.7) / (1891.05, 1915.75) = -0.02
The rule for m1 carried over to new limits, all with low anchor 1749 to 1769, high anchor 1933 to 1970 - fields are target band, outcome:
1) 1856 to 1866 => 0.09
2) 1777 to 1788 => 0.10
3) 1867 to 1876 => 0.07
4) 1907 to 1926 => 0.05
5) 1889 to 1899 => 0.04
